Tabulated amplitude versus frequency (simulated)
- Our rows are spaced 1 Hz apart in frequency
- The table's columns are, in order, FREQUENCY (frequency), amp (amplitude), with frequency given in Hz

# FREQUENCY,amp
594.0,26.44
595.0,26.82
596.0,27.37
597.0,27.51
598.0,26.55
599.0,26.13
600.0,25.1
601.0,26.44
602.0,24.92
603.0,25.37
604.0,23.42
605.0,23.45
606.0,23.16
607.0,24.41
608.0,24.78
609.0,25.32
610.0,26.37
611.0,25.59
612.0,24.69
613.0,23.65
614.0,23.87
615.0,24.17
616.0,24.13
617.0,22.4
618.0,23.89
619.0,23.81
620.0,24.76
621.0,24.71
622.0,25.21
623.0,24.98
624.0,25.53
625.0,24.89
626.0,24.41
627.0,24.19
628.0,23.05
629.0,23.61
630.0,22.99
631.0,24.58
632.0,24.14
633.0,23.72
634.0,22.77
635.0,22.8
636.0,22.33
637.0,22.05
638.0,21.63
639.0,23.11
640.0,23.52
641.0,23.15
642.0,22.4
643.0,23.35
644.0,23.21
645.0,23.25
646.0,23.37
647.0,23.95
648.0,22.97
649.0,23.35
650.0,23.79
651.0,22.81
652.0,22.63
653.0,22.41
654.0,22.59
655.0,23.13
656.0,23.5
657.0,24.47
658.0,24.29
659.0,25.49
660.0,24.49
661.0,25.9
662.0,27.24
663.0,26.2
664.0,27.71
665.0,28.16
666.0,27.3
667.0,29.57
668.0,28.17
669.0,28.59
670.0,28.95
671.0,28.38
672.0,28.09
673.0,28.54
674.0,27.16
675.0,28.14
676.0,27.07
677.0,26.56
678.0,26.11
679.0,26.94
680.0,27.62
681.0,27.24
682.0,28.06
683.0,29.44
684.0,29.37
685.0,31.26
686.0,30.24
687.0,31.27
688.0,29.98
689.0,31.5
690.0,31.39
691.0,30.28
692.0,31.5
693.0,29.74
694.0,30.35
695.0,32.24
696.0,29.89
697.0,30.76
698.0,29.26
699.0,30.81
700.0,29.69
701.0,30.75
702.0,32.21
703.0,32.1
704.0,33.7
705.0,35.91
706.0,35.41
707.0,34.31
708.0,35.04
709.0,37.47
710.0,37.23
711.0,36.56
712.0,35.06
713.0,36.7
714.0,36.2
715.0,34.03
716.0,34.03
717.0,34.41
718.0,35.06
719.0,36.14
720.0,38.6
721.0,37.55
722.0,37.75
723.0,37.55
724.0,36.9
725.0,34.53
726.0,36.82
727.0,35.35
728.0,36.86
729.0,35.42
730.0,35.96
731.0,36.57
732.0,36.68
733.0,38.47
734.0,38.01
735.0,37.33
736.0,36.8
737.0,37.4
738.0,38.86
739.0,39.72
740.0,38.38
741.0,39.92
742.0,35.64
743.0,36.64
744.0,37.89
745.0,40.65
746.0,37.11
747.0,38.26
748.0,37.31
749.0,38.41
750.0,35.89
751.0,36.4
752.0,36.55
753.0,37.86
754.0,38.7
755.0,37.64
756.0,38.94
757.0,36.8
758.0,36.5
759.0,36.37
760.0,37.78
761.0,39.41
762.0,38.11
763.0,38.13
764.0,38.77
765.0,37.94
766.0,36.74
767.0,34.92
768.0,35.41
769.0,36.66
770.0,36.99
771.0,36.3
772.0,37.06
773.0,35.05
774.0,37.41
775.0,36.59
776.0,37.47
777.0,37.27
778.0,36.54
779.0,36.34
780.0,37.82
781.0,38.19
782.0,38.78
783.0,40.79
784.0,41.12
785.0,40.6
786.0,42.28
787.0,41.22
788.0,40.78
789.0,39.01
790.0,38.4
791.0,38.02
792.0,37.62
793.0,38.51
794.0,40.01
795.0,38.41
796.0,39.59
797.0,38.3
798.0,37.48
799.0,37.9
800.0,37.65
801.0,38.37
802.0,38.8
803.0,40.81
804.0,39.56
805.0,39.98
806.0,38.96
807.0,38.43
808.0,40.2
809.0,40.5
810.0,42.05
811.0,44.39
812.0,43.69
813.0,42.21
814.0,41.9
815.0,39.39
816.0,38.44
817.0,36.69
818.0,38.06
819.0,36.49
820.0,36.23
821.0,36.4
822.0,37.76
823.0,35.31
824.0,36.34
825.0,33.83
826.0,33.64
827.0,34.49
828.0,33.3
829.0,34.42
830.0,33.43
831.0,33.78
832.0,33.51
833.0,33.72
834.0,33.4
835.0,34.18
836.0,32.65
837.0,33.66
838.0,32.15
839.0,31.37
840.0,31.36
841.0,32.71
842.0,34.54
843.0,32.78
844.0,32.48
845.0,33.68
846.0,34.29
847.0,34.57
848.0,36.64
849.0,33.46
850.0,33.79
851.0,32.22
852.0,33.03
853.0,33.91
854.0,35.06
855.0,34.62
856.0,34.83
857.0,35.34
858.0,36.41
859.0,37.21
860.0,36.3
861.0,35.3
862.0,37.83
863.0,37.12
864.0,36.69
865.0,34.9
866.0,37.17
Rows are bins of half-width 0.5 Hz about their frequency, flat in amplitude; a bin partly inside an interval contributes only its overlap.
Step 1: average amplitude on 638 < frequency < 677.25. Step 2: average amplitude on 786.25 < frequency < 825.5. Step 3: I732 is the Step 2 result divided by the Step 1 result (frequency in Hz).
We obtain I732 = 1.5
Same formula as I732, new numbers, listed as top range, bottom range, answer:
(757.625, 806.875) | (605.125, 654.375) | 1.61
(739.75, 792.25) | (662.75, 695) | 1.31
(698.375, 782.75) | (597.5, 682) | 1.47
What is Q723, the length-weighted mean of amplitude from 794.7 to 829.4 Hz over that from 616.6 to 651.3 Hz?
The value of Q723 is 1.62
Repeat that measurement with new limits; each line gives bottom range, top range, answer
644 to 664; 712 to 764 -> 1.54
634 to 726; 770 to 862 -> 1.27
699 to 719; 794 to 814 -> 1.16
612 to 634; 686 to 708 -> 1.31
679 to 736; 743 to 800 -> 1.13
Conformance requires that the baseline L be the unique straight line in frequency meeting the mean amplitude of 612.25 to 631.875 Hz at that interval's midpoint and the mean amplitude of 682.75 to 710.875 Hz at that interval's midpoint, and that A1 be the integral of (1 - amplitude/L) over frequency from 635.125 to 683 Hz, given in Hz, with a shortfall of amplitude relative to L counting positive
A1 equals 4.7 Hz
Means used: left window 24.2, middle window 25.3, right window 32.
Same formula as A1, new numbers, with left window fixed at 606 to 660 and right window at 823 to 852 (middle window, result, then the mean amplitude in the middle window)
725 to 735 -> -2.87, 36.6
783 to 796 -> -3.49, 39.7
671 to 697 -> -2.95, 29.2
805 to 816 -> -2.96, 41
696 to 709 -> -2.62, 32.6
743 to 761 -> -4.96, 37.6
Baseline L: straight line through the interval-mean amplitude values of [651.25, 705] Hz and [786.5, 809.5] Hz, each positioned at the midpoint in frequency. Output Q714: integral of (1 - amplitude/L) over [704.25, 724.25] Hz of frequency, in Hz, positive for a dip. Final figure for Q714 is -2.9 Hz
